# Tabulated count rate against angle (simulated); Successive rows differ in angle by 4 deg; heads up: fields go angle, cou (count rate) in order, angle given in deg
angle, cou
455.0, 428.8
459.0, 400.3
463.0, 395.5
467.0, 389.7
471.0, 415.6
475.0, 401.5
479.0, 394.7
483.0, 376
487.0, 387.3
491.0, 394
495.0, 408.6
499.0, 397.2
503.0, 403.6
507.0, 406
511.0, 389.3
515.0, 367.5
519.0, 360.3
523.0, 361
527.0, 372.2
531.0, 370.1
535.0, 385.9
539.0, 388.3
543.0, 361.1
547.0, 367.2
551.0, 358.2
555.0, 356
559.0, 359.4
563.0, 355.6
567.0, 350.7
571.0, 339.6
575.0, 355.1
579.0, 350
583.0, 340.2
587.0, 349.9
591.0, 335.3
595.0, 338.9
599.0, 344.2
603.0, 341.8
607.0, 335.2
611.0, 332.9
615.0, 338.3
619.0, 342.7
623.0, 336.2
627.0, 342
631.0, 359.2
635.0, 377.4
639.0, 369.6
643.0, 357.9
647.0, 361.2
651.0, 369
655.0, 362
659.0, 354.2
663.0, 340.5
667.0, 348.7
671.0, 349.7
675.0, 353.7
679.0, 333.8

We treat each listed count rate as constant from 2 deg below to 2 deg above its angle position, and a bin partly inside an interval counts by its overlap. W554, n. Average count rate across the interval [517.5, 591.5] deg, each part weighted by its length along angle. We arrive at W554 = 359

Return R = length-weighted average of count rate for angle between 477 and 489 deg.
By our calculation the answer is 386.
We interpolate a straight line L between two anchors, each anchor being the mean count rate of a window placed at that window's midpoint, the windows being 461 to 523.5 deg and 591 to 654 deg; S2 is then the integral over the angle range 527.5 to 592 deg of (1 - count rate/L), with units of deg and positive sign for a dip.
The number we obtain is 1.98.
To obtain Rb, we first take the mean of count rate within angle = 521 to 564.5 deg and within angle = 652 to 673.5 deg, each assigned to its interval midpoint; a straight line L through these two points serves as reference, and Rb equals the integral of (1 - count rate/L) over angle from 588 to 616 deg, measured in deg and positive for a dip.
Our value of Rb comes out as 1.6 deg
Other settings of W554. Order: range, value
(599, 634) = 342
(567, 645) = 347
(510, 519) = 373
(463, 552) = 385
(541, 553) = 362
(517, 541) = 373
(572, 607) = 344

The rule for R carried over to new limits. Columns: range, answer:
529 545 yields 376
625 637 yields 360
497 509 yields 402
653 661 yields 358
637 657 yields 364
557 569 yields 355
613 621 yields 340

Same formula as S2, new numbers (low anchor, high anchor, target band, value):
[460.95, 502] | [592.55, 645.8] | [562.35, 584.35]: 0.9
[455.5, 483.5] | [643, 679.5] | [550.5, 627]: 5.3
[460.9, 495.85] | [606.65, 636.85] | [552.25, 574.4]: 0.8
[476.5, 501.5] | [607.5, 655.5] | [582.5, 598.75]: 1.0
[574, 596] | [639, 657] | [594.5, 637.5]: 1.1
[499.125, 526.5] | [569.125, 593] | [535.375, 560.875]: -0.2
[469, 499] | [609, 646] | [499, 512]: -0.3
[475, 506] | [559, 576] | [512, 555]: 0.2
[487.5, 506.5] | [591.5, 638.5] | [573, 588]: 0.5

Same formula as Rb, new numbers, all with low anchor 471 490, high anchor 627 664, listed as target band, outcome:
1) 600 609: 0.72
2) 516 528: 0.64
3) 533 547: 0.16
